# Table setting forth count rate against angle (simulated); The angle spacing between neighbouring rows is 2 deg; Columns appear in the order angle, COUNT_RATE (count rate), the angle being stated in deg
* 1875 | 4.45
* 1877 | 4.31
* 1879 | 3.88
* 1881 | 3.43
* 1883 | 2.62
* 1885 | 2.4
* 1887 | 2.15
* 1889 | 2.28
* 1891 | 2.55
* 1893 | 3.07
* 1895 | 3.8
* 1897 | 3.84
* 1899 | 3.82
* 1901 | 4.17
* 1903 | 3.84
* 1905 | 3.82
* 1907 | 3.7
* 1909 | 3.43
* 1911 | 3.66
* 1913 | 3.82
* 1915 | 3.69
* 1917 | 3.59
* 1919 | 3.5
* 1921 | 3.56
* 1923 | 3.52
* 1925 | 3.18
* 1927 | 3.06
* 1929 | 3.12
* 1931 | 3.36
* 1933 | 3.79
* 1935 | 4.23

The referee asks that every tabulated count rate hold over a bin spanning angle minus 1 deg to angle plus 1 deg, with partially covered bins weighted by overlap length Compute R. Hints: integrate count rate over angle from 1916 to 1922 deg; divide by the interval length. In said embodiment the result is 3.55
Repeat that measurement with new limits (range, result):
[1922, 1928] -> 3.25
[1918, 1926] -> 3.44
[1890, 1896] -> 3.14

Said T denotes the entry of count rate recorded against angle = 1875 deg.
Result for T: 4.45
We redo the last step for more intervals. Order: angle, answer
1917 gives 3.59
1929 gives 3.12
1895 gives 3.8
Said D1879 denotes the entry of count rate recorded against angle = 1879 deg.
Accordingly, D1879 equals 3.88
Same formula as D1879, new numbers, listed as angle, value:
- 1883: 2.62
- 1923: 3.52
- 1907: 3.7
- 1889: 2.28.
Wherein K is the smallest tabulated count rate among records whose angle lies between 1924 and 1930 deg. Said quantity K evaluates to 3.06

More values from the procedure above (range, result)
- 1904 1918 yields 3.43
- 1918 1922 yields 3.5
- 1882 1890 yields 2.15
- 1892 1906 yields 3.07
